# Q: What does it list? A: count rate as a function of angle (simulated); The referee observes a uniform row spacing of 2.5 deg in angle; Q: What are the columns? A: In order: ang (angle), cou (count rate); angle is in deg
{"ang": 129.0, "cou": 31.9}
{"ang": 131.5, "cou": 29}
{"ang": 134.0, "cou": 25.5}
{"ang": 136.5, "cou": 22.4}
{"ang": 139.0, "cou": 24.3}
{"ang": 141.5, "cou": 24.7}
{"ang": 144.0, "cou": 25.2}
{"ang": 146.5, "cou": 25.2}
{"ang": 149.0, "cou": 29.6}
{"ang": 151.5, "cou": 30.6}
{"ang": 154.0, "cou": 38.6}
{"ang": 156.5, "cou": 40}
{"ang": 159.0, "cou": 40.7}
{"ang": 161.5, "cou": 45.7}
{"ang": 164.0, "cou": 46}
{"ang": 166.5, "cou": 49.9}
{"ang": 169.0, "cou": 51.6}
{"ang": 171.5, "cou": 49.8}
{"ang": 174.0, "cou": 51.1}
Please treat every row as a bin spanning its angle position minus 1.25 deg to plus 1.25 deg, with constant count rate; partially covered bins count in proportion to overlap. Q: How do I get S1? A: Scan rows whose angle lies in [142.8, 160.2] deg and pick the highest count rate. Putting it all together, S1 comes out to 40.7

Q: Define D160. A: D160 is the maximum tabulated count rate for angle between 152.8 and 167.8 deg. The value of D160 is 49.9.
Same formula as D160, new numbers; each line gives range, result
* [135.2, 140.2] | 24.3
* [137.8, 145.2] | 25.2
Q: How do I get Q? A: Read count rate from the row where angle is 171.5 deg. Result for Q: 49.8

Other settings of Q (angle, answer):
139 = 24.3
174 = 51.1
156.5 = 40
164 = 46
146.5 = 25.2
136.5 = 22.4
